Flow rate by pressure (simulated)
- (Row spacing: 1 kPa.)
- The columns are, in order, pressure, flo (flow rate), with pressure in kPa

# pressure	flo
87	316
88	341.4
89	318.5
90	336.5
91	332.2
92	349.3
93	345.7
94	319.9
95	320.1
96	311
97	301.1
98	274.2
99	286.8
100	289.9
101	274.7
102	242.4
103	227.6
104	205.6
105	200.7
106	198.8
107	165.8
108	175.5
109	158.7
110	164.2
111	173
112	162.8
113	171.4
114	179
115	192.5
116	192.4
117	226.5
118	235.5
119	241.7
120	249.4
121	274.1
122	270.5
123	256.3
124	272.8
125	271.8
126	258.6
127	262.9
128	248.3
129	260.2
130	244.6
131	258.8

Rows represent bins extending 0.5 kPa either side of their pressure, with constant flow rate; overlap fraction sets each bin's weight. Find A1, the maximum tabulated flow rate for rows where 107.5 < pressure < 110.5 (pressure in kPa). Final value 175.5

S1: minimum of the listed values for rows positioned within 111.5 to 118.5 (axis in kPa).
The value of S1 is 162.8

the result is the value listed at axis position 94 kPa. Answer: 319.9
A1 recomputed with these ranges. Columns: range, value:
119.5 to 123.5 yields 274.1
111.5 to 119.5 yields 241.7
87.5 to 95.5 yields 349.3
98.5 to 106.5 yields 289.9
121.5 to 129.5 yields 272.8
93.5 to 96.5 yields 320.1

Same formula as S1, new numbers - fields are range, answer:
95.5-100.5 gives 274.2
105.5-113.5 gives 158.7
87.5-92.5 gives 318.5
